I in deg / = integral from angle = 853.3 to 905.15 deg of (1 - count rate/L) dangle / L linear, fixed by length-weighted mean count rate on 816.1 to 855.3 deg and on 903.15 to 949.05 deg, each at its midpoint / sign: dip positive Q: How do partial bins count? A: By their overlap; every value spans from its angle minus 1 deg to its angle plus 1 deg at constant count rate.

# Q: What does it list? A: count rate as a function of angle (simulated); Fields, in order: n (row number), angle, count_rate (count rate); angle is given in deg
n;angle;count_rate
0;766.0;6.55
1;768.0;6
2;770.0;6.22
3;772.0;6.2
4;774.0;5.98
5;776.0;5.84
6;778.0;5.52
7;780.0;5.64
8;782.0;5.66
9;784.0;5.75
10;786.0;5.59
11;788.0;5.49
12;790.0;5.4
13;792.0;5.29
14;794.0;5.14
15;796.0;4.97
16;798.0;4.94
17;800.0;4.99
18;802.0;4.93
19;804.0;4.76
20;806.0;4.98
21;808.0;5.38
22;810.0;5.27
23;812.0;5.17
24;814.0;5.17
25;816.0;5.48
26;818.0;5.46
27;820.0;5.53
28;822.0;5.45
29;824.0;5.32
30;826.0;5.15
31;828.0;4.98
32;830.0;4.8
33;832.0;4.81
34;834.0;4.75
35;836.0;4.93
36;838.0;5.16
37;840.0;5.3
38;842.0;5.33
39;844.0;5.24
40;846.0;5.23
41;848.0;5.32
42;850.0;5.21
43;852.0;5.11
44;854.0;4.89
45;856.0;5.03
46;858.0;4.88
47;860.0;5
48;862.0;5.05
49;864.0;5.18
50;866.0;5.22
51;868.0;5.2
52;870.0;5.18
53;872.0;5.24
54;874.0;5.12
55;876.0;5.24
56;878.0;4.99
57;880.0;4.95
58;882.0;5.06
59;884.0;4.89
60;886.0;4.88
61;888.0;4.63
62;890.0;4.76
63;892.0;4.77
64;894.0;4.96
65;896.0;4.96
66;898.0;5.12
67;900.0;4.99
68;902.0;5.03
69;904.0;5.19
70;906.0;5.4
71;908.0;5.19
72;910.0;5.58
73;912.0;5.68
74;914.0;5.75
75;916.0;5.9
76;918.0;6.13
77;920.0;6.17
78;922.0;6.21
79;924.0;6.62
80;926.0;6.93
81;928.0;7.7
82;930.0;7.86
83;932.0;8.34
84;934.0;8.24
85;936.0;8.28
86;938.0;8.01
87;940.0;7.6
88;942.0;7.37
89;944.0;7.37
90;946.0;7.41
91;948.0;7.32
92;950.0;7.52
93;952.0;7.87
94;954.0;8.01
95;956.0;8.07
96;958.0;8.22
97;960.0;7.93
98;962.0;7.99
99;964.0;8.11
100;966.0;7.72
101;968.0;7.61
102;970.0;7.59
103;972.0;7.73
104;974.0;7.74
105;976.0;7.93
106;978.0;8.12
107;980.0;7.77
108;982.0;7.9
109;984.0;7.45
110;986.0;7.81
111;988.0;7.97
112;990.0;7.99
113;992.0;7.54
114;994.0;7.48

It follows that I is 8.0 deg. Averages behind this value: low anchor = 5.16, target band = 5.02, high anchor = 6.8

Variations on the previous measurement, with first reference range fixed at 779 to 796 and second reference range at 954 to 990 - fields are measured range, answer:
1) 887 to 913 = 6.9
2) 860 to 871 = 2.3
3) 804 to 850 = 6.1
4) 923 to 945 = -0.9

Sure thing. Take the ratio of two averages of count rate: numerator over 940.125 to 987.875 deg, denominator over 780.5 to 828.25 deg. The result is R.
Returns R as 1.5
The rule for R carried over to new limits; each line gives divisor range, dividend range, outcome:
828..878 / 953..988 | 1.54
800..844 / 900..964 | 1.36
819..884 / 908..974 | 1.43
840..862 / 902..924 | 1.12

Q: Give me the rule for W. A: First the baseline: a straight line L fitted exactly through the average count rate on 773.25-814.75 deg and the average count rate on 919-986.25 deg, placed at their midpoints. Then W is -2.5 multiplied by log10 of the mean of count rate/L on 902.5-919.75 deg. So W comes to 0.25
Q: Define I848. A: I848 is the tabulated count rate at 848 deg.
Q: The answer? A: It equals 5.32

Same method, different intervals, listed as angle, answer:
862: 5.05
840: 5.3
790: 5.4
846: 5.23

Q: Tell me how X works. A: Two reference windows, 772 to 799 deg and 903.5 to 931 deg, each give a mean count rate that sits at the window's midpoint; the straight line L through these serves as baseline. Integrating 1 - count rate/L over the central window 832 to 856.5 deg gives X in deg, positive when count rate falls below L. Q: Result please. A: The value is 2.9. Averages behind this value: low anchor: 5.5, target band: 5.11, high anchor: 6.18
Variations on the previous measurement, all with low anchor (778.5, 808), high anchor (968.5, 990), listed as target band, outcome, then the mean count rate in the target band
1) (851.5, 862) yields 2.0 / 4.98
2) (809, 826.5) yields 0.8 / 5.34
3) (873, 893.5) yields 4.9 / 4.93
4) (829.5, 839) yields 1.5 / 4.89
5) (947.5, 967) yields -1.0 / 7.89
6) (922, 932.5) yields -0.3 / 7.33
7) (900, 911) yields 2.5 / 5.25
